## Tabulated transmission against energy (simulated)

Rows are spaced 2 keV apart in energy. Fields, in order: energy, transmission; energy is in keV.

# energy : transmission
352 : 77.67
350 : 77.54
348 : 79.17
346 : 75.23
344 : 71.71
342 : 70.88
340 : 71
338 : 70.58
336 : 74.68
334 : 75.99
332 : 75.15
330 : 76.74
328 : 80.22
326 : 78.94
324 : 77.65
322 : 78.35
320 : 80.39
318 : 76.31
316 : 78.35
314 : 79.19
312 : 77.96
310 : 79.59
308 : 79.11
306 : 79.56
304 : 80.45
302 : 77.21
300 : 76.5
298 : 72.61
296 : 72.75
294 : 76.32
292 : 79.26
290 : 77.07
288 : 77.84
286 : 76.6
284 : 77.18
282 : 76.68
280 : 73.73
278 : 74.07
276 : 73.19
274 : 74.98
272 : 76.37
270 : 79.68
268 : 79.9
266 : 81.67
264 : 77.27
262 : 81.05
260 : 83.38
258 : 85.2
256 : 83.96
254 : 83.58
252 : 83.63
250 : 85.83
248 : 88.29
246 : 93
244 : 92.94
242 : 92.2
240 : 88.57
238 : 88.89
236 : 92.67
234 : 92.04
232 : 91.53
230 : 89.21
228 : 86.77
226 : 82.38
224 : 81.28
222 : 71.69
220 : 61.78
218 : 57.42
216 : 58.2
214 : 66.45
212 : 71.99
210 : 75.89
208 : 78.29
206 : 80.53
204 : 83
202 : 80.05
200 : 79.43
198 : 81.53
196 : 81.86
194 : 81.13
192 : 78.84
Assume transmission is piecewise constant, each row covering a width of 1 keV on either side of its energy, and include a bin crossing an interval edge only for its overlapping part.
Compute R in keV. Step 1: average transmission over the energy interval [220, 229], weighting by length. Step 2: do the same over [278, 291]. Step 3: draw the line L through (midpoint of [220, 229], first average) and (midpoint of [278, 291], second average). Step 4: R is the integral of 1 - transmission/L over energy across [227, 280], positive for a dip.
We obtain -4.8 keV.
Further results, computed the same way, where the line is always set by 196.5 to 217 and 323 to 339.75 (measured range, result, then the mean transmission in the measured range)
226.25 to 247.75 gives -4.15 keV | 90.4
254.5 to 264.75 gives -0.88 keV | 82.4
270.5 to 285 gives 0.10 keV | 75.3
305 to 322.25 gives -0.64 keV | 78.8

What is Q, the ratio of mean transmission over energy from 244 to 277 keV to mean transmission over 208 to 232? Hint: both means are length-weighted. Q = 1.11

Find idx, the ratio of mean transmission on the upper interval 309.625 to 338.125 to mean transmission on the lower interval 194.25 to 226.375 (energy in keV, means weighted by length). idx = 1.04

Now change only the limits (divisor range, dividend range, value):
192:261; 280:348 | 0.94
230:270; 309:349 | 0.88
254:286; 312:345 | 0.97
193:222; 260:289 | 1.05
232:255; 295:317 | 0.87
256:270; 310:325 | 0.96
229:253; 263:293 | 0.86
